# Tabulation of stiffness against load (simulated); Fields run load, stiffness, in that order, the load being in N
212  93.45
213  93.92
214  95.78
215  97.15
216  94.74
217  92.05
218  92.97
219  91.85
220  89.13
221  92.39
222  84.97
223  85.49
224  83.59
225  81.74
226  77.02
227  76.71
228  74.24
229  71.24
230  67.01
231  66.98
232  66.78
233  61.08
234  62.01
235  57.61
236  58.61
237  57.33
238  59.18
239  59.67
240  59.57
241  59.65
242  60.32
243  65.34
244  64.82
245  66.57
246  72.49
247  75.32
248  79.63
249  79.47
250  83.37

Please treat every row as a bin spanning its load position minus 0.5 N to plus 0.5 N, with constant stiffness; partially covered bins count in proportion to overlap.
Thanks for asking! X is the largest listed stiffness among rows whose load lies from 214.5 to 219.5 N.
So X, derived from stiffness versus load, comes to 97.15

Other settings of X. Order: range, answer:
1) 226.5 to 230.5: 76.71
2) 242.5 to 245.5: 66.57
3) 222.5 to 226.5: 85.49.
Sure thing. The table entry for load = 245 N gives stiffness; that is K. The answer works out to 66.57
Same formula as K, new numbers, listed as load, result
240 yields 59.57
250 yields 83.37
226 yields 77.02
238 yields 59.18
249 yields 79.47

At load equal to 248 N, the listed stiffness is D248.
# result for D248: 79.63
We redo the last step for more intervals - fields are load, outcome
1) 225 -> 81.74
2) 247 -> 75.32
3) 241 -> 59.65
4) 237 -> 57.33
